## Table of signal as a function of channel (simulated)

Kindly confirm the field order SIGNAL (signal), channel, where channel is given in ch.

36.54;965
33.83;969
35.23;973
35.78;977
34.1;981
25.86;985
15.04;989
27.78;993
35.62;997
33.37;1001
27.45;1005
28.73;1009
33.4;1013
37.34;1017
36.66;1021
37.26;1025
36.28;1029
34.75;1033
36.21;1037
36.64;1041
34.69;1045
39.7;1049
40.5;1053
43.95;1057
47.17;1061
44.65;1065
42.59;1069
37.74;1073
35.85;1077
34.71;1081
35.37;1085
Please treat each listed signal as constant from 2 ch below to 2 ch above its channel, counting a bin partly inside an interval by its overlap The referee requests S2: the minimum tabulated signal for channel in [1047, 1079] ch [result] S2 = 35.85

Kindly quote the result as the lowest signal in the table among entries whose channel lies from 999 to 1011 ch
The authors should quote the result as 27.45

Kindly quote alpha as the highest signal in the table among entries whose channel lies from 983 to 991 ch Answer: 25.86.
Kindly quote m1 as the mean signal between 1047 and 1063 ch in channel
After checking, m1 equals 42.8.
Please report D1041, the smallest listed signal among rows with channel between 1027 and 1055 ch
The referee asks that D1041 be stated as 34.69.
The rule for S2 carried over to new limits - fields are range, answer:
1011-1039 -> 33.4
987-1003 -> 15.04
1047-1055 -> 39.7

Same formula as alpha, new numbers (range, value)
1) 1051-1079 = 47.17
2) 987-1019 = 37.34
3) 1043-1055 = 40.5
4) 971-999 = 35.78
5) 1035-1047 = 36.64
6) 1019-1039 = 37.26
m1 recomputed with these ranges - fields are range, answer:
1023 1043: 36.2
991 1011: 30.6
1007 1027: 34.7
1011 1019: 35.4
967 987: 33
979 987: 30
